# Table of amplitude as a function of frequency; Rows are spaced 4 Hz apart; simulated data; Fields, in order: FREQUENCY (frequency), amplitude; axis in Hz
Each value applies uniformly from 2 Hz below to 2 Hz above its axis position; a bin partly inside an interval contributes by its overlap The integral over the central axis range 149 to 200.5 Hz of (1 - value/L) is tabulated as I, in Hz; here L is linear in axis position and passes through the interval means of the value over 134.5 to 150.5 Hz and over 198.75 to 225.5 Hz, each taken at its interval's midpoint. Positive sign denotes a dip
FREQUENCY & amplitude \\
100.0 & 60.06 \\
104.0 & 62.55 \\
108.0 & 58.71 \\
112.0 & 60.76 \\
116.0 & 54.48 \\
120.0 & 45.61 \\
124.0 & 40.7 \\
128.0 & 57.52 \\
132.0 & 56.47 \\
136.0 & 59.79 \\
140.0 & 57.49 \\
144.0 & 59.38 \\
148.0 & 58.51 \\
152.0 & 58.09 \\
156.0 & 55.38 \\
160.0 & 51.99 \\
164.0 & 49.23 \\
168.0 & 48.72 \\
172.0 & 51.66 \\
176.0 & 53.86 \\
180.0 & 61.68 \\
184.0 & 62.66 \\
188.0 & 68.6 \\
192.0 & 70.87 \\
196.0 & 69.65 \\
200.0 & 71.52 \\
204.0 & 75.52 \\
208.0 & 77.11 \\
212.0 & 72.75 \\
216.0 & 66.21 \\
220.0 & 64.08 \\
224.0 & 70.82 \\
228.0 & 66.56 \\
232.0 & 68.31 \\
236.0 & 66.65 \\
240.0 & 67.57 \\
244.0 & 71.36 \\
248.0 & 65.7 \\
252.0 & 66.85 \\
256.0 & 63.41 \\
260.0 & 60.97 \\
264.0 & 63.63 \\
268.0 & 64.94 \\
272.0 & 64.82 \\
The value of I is 4.4 Hz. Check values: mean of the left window 58.7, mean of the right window 71.1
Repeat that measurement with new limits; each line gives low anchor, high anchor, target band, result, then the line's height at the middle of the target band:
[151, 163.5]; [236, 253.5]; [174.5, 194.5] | -1.9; 58.4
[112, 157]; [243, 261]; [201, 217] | -3.0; 61.8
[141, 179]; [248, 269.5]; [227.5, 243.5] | -1.5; 61.8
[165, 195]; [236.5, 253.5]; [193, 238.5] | -4.2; 64.2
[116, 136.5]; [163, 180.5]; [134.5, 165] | -2.5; 52.1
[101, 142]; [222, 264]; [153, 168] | 1.8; 59.1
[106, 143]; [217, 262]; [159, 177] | 2.5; 59.2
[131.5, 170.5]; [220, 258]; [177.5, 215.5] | -5.0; 61.6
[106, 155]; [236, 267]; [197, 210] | -2.7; 61.7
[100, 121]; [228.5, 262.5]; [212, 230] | -0.8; 64.7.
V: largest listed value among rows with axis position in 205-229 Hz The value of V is 77.11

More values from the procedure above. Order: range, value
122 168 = 59.79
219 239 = 70.82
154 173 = 55.38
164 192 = 70.87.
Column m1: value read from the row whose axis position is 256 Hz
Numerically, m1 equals 63.41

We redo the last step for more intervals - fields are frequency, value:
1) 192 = 70.87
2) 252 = 66.85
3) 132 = 56.47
